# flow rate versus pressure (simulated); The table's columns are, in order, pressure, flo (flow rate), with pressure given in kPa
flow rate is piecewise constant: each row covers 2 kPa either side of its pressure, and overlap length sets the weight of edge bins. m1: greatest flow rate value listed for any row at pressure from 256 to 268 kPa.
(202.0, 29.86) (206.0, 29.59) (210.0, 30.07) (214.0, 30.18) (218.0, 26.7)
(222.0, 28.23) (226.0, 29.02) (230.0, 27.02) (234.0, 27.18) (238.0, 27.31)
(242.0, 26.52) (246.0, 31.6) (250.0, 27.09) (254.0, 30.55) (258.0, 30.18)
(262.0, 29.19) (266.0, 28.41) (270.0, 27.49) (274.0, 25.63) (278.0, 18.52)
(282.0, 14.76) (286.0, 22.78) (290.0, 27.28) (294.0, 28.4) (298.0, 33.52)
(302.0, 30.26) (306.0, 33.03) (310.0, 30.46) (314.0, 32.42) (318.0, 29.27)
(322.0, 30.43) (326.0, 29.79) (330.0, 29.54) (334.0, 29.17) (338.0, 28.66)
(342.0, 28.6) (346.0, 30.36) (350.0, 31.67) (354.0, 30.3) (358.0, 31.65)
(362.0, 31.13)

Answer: 30.18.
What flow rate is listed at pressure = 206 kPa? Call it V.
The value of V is 29.59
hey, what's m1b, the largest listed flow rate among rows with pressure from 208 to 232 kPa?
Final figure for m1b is 30.18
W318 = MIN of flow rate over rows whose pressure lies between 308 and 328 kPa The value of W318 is 29.27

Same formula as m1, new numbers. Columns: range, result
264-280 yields 28.41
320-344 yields 30.43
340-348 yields 30.36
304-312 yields 33.03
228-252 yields 31.6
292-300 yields 33.52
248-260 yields 30.55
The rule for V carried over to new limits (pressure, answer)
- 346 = 30.36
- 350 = 31.67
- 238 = 27.31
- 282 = 14.76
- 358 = 31.65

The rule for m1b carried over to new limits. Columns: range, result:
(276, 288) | 22.78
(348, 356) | 31.67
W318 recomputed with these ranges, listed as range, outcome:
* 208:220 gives 26.7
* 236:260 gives 26.52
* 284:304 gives 22.78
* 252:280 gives 18.52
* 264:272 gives 27.49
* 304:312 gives 30.46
